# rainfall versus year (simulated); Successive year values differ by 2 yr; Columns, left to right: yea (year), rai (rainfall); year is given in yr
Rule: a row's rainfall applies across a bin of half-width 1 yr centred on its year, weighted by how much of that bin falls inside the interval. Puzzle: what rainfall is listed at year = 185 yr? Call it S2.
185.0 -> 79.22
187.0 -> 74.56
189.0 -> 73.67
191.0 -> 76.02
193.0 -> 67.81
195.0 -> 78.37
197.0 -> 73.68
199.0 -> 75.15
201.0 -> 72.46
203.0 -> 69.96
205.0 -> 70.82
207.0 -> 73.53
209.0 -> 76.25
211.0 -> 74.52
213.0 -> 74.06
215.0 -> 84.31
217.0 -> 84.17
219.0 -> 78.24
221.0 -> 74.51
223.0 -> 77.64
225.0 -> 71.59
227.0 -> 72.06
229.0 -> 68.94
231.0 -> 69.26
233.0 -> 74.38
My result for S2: 79.22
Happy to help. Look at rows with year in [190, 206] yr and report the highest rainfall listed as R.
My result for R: 78.37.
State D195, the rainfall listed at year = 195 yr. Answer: 78.37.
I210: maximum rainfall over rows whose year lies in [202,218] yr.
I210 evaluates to 84.31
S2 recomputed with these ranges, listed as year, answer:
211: 74.52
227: 72.06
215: 84.31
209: 76.25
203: 69.96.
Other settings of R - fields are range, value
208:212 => 76.25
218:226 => 78.24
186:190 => 74.56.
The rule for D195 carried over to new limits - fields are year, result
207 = 73.53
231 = 69.26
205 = 70.82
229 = 68.94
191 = 76.02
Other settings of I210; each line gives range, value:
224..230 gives 72.06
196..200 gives 75.15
